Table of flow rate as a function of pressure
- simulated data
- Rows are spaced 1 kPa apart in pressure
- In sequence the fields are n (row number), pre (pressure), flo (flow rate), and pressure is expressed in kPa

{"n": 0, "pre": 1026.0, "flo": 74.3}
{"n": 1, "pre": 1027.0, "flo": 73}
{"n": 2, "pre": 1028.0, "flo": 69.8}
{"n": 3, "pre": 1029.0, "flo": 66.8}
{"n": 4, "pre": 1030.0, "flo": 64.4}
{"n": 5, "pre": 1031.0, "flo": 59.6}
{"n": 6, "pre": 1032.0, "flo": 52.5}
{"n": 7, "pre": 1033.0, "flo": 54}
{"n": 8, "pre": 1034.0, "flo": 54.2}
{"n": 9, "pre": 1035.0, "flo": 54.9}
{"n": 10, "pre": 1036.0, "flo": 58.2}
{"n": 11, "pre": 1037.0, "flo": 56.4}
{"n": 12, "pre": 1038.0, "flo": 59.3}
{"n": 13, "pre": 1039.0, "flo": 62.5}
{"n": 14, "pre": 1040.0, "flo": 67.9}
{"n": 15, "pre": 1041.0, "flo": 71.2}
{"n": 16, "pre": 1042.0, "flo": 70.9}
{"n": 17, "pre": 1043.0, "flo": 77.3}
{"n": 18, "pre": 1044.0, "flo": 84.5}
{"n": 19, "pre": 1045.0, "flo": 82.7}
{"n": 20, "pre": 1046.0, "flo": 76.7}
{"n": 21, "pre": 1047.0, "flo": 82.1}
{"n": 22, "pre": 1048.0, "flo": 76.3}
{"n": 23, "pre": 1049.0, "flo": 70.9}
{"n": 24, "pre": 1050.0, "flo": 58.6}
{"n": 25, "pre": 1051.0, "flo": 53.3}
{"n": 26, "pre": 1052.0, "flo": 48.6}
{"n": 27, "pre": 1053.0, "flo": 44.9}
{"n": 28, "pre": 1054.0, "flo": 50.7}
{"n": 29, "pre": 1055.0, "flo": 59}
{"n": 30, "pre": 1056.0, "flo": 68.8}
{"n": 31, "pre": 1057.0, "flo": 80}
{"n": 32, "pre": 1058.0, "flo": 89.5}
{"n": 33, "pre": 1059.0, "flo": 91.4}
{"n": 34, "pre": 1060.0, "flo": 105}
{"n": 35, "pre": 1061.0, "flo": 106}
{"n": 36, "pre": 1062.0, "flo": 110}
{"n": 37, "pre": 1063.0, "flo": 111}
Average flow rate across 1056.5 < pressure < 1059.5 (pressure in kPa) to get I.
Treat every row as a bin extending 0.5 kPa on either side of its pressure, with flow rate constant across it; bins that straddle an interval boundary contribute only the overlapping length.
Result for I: 87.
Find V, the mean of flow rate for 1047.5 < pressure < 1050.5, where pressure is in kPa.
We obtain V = 68.6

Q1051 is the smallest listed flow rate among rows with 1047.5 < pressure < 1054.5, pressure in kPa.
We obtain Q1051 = 44.9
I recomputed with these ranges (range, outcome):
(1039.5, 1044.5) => 74.4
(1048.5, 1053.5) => 55.3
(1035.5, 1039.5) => 59.1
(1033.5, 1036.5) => 55.8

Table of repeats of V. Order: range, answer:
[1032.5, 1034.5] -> 54.1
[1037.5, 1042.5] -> 66.4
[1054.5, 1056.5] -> 63.9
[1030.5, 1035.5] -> 55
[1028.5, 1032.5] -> 60.8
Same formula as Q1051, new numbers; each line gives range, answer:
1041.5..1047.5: 70.9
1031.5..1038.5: 52.5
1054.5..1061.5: 59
